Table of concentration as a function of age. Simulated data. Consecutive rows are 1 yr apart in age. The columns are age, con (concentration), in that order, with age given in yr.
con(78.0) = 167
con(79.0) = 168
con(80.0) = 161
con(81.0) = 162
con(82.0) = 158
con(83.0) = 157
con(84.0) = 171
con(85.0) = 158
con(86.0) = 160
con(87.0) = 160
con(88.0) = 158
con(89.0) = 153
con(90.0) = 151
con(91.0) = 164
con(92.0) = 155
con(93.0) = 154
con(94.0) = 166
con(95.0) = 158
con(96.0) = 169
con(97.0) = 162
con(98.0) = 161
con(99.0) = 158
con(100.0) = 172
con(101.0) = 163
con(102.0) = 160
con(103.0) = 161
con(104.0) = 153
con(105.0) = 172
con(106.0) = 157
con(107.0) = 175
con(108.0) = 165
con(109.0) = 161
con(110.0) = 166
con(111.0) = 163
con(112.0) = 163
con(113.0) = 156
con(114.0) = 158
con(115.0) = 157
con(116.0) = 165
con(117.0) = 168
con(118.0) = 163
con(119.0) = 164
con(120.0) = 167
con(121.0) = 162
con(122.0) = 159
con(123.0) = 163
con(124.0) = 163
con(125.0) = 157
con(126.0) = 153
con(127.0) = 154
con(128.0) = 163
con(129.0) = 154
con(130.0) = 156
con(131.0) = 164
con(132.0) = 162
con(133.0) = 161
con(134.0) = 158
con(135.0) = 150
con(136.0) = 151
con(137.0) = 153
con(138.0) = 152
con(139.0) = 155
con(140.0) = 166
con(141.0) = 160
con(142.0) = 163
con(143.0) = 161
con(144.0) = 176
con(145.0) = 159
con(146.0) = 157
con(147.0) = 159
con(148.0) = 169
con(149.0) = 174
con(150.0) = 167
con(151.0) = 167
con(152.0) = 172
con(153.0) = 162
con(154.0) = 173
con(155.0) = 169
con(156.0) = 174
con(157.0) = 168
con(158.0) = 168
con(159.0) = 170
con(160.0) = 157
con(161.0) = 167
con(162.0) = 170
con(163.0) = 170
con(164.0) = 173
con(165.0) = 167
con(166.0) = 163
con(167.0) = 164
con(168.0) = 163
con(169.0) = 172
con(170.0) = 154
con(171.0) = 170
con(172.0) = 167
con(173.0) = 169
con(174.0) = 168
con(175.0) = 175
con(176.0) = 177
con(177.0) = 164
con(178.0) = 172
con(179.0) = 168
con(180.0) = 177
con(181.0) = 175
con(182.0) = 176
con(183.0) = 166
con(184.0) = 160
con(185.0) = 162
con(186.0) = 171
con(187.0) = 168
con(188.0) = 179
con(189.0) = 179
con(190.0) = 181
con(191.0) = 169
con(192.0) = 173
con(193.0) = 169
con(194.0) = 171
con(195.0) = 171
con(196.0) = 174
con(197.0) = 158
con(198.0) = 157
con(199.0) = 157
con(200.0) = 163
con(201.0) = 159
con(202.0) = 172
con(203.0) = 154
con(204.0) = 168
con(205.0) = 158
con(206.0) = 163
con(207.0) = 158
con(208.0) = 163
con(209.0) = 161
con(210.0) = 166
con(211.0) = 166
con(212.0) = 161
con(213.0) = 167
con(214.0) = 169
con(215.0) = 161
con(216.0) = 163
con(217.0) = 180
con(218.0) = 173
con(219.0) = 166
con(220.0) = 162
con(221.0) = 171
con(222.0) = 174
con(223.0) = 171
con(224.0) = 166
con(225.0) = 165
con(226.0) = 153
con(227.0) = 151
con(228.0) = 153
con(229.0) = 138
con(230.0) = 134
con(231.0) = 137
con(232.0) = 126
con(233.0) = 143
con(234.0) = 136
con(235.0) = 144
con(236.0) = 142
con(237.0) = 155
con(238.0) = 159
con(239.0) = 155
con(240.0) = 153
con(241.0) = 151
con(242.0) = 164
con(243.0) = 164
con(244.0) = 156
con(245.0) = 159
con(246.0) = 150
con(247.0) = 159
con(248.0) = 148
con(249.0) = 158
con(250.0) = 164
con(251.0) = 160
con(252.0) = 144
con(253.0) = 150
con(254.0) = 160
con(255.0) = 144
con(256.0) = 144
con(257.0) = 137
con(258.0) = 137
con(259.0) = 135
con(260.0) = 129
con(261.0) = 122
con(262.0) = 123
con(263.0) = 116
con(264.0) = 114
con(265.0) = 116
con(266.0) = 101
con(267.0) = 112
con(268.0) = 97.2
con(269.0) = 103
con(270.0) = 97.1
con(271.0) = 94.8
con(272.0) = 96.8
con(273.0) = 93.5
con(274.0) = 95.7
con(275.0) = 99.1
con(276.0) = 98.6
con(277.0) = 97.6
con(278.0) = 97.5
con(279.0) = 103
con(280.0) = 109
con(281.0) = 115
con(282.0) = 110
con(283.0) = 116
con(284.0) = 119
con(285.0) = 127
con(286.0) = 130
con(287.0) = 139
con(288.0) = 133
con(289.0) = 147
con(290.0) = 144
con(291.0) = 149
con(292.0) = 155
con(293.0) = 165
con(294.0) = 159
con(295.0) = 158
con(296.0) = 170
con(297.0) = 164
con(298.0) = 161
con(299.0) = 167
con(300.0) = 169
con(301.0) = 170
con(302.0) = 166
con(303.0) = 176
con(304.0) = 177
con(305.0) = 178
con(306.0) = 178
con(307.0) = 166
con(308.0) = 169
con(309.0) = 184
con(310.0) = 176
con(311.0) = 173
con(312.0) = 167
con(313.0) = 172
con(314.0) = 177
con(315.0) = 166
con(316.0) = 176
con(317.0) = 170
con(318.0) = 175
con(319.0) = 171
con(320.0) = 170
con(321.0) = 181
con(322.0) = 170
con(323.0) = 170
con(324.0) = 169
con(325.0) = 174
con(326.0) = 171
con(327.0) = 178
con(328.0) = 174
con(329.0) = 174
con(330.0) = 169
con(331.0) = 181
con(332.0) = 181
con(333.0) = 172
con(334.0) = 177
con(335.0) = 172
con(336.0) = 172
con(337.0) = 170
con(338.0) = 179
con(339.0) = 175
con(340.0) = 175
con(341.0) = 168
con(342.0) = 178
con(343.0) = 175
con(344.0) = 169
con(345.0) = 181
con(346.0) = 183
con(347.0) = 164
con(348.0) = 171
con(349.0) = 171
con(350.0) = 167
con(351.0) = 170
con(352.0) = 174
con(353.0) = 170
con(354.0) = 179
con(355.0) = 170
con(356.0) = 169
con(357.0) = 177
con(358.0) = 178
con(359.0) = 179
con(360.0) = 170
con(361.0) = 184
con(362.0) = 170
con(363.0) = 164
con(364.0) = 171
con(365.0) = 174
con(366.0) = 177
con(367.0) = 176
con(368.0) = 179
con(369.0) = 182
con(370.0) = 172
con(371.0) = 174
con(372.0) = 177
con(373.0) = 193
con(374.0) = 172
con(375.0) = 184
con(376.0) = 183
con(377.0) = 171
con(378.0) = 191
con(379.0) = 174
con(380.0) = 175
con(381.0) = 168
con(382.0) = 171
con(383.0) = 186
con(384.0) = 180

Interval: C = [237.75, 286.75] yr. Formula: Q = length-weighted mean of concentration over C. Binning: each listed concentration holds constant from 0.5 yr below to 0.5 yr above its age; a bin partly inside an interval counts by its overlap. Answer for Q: 128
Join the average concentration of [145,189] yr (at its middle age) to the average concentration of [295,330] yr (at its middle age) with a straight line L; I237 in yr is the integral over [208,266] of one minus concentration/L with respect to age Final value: 6.46 yr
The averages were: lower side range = 168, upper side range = 172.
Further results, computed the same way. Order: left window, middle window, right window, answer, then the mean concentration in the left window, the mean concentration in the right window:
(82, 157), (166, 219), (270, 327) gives -3.6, 162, 149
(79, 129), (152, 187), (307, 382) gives -0.8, 161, 174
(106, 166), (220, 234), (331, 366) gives 1.3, 163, 174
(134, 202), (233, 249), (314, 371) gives 1.6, 167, 174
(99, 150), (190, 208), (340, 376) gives 0.1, 161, 175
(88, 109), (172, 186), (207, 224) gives -0.4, 161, 167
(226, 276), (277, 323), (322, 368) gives 0.1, 135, 174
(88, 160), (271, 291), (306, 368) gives 6.6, 162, 173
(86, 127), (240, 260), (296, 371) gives 2.1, 161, 173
